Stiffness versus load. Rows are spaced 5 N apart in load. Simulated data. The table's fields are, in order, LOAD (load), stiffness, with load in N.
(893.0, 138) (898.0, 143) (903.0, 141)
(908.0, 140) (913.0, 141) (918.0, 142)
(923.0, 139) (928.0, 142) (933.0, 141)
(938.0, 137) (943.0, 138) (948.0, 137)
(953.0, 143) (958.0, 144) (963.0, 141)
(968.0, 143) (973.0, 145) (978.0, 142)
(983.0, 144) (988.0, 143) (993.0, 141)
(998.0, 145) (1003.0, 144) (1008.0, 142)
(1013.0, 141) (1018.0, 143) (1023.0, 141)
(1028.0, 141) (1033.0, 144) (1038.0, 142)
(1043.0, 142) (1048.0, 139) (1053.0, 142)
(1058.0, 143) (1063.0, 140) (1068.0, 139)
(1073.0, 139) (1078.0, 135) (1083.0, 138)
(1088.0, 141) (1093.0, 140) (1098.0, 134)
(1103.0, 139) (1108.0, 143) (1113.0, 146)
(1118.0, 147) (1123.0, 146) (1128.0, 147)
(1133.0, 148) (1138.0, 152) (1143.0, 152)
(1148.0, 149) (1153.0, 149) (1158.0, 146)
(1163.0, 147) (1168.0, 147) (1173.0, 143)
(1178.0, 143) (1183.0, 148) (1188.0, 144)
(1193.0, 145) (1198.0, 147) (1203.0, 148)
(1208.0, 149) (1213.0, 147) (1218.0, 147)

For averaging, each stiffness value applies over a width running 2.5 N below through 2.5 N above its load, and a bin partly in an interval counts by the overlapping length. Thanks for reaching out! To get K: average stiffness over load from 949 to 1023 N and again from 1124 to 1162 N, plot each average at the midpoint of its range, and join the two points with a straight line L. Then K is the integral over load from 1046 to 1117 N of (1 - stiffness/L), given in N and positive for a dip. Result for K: 3.11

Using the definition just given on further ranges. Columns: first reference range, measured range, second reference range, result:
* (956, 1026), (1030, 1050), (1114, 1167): 0.4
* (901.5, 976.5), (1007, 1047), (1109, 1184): 0.5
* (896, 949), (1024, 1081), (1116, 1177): 1.6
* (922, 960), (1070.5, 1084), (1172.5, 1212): 0.6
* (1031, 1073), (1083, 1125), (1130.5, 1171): 1.0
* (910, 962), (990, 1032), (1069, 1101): -1.0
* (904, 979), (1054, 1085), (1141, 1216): 1.1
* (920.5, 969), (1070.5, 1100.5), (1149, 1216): 1.3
